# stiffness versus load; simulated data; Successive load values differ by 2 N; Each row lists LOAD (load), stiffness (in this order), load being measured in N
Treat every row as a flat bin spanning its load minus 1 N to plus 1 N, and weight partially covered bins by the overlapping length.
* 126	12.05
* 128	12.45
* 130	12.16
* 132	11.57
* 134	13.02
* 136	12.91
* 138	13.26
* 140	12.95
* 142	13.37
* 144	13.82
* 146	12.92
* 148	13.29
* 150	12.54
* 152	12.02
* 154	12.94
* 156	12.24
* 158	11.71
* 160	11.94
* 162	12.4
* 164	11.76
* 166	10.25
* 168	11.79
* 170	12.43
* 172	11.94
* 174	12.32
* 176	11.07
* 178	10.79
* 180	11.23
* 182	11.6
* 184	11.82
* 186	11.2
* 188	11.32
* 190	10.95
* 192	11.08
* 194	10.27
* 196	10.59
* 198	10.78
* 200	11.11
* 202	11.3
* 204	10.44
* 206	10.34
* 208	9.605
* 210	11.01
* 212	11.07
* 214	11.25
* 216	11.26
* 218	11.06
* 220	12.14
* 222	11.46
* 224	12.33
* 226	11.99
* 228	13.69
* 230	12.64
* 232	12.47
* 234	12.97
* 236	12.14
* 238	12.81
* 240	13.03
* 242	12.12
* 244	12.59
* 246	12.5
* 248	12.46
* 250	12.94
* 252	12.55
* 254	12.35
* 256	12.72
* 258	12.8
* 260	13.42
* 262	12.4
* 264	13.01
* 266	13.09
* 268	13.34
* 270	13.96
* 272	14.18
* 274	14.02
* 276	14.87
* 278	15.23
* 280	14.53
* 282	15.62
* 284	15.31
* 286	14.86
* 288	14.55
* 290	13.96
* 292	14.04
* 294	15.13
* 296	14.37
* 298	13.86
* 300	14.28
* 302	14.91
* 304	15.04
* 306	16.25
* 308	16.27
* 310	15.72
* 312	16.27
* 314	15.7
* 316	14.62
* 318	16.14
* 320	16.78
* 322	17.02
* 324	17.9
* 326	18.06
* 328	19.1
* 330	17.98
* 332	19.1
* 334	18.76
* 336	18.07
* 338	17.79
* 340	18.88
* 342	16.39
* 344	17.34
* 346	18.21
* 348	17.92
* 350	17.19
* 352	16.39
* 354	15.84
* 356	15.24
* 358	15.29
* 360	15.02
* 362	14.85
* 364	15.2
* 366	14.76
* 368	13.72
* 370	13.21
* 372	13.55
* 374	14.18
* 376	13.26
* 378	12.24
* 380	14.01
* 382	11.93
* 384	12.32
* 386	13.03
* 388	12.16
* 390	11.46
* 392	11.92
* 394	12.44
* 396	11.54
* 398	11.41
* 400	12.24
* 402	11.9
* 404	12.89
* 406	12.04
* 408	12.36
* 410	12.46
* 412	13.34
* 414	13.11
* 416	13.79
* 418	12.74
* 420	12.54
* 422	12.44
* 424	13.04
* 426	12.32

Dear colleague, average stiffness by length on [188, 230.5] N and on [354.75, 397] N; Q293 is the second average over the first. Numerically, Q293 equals 1.2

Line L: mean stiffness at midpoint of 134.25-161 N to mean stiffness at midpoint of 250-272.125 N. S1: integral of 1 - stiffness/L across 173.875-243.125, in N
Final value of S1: 7.5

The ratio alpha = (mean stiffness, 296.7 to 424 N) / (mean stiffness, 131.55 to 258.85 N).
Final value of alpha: 1.24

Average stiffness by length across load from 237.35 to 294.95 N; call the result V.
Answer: 13.6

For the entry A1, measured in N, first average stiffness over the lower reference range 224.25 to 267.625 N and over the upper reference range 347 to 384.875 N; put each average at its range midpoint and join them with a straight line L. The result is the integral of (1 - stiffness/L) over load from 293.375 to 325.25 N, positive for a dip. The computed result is -4.6 N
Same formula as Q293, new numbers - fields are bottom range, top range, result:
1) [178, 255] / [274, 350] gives 1.39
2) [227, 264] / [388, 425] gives 0.98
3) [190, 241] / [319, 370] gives 1.46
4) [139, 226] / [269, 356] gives 1.38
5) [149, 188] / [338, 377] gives 1.33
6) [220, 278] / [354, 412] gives 1.02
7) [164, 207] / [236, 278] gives 1.17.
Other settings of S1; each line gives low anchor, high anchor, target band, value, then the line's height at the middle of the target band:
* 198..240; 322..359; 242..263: 1.0 N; 13.3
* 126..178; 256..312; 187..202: 2.4 N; 13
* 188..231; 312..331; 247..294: 2.0 N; 14.4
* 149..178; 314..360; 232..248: 1.9 N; 14.2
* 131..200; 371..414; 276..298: -4.4 N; 12.2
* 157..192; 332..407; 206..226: 1.6 N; 12.2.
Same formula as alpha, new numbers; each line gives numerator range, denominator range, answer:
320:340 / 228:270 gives 1.42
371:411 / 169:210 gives 1.12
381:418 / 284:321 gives 0.82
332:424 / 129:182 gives 1.16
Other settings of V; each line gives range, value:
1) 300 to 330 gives 16.4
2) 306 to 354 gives 17.2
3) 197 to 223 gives 11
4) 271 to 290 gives 14.8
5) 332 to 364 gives 16.9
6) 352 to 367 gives 15.3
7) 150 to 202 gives 11.5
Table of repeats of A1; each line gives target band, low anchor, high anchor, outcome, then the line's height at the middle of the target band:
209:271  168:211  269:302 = 2.3 N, 12.9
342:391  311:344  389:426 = 1.6 N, 15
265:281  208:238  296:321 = -0.2 N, 14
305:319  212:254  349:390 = -2.6 N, 13.3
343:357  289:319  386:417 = -3.1 N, 13.8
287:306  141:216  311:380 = 0.4 N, 14.8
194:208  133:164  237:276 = 2.4 N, 12.9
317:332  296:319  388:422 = -2.9 N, 14.8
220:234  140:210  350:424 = -0.5 N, 12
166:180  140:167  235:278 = 1.1 N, 12.5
